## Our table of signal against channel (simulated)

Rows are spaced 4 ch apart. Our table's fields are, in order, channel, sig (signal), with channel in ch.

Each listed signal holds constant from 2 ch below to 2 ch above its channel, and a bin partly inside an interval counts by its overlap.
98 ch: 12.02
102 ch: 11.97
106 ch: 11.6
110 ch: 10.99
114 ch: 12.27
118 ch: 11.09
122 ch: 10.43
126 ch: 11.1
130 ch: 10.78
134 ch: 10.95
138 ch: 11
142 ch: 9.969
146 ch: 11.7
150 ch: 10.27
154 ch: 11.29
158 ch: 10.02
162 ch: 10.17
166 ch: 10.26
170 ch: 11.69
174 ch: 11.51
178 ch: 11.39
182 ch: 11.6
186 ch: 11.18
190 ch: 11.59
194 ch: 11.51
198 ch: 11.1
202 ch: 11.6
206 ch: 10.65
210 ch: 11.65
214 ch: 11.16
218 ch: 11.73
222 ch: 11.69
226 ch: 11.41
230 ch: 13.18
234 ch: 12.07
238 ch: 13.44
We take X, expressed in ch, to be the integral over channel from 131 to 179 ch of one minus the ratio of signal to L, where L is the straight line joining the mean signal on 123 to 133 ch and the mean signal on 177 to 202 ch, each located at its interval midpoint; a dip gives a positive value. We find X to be 1.2 ch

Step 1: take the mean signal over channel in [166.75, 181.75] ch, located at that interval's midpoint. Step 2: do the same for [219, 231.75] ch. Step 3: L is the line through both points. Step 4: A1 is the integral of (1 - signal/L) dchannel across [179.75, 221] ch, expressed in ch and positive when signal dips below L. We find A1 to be 1.3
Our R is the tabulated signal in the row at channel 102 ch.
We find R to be 11.97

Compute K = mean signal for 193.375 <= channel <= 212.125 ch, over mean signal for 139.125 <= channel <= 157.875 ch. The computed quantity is 1.05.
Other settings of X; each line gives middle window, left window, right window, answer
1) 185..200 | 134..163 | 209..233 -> 0.0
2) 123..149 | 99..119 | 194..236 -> 1.7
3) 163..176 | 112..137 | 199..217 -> 0.1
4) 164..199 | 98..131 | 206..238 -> 1.0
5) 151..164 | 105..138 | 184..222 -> 0.9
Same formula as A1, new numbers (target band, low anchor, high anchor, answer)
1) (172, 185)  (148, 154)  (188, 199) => -0.39 ch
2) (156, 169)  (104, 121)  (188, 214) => 1.26 ch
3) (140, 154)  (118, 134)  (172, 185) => 0.45 ch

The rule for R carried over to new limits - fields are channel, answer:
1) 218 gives 11.73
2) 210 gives 11.65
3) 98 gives 12.02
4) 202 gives 11.6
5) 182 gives 11.6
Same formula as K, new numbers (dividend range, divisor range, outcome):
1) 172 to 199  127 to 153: 1.06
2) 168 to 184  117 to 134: 1.06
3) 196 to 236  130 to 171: 1.09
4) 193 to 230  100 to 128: 1.01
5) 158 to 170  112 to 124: 0.93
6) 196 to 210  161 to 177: 1.02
